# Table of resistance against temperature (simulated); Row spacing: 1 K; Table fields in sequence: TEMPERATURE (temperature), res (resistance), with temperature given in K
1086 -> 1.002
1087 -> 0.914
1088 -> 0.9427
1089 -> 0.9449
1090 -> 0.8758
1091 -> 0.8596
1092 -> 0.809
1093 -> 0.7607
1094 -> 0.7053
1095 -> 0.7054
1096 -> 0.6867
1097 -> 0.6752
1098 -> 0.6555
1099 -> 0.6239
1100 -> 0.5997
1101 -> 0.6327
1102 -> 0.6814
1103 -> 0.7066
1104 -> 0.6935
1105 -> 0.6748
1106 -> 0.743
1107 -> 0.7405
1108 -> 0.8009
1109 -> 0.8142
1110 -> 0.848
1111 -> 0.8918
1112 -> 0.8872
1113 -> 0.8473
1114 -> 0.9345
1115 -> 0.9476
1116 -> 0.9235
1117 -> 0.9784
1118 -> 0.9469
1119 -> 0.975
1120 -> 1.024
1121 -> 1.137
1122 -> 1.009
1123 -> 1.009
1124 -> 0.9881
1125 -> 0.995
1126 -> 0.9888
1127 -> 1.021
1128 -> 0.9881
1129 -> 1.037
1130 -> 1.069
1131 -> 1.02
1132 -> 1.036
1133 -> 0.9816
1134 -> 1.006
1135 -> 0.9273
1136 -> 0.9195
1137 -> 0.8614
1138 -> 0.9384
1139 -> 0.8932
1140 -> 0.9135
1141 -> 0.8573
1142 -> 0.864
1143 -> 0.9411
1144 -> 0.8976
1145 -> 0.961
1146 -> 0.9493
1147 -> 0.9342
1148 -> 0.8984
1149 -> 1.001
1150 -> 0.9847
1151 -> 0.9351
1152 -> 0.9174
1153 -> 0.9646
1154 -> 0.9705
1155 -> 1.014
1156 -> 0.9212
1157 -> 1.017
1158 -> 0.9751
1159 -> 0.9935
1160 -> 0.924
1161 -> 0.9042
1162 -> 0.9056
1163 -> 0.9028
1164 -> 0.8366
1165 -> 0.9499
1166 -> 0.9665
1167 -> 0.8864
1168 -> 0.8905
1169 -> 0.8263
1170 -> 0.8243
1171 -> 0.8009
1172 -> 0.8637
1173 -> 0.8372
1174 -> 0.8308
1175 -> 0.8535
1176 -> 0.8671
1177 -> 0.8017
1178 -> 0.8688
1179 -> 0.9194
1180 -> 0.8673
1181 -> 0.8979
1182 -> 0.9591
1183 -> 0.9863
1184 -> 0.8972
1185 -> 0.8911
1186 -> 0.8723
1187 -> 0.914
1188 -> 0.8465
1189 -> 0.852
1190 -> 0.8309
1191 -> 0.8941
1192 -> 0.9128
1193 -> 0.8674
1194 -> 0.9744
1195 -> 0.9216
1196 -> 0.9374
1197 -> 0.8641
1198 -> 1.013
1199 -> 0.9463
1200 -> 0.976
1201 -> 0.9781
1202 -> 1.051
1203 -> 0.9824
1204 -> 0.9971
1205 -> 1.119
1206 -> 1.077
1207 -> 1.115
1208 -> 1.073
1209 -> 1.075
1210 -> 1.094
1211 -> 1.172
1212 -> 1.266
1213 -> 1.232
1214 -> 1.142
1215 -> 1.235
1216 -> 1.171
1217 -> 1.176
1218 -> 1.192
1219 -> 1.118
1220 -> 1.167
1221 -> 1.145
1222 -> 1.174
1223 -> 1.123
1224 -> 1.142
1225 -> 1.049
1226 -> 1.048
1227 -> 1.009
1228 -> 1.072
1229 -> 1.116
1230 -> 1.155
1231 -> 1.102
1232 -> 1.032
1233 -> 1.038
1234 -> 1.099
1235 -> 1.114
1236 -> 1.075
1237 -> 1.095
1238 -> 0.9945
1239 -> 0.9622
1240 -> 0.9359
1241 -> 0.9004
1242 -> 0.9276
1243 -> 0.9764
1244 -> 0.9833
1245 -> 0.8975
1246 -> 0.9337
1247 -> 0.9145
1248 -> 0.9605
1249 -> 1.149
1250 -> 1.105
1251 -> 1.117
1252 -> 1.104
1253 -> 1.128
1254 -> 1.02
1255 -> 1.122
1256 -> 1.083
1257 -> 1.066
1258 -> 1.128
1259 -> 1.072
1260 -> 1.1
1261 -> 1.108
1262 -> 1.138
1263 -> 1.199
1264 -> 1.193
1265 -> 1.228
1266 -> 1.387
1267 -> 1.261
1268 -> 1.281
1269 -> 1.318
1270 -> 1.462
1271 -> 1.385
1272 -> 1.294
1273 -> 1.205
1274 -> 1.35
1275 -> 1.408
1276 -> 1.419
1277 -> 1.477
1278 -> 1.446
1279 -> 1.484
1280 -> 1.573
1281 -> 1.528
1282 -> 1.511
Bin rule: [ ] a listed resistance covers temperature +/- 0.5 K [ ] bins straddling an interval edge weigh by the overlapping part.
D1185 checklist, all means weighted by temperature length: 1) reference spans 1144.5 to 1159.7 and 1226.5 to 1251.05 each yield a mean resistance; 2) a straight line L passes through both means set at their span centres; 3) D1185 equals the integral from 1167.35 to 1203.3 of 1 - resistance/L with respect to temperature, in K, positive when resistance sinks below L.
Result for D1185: 3.25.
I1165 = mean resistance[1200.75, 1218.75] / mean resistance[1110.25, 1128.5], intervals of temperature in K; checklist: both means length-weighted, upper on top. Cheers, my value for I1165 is 1.16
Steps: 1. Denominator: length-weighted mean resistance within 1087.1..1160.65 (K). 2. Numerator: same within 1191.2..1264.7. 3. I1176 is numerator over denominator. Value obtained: 1.19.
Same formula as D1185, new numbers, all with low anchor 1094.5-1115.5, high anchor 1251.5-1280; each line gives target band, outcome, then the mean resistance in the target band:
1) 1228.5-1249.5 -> 2.69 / 1.02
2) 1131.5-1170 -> -1.71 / 0.932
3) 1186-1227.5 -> 1.02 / 1.04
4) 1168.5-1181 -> 1.55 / 0.849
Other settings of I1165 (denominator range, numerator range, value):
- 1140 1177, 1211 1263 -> 1.19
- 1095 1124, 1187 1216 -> 1.23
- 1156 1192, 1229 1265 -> 1.19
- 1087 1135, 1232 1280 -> 1.33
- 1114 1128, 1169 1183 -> 0.87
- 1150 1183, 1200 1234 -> 1.22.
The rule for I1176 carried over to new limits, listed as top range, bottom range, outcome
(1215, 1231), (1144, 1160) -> 1.17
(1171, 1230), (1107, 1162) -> 1.06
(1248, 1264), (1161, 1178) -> 1.28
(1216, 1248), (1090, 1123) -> 1.30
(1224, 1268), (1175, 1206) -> 1.16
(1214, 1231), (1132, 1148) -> 1.22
